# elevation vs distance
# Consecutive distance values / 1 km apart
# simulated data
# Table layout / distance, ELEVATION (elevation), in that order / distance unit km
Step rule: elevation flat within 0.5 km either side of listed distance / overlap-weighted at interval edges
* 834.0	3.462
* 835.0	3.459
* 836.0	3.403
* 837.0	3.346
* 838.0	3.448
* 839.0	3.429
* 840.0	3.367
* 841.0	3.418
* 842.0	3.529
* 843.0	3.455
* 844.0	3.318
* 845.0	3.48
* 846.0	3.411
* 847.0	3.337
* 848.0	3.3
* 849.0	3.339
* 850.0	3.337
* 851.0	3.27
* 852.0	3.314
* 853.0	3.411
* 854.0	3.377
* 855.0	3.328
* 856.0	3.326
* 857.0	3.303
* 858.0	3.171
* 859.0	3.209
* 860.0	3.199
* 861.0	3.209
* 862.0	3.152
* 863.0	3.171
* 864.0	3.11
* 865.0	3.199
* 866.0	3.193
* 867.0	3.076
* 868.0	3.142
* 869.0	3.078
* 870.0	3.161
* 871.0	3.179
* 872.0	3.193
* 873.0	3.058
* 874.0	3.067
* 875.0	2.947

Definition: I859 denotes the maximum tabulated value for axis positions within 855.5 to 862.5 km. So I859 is 3.326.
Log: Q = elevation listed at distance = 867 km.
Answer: 3.076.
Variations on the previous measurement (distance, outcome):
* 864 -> 3.11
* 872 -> 3.193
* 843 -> 3.455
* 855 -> 3.328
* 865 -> 3.199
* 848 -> 3.3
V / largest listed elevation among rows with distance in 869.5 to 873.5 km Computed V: 3.193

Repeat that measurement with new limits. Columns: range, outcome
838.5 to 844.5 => 3.529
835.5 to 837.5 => 3.403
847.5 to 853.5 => 3.411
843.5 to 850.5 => 3.48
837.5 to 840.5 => 3.448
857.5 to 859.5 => 3.209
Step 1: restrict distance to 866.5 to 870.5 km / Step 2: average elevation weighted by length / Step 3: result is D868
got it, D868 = 3.11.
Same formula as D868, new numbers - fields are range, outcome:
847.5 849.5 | 3.32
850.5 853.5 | 3.33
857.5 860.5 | 3.19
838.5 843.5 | 3.44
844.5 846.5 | 3.45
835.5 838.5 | 3.4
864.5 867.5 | 3.16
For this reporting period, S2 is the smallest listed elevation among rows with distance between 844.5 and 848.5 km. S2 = 3.3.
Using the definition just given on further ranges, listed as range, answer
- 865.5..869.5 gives 3.076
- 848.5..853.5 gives 3.27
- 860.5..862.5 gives 3.152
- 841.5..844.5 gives 3.318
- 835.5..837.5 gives 3.346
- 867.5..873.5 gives 3.058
